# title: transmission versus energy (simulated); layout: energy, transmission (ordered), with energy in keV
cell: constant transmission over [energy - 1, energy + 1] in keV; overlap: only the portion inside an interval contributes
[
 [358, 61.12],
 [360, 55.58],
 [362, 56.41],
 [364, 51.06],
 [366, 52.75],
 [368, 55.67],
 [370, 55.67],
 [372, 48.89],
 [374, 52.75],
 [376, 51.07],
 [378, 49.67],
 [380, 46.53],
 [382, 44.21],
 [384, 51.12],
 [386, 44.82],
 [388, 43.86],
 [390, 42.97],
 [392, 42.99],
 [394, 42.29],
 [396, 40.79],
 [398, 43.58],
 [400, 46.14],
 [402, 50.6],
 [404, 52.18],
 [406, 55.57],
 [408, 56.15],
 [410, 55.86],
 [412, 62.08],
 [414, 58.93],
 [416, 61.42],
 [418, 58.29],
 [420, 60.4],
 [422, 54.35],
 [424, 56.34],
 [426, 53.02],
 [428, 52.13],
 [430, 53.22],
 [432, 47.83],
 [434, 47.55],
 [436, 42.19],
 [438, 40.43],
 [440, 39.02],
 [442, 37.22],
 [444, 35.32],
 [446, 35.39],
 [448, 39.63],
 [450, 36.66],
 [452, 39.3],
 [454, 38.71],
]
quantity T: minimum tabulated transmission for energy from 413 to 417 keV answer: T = 58.93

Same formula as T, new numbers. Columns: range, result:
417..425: 54.35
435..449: 35.32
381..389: 43.86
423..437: 42.19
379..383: 44.21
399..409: 46.14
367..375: 48.89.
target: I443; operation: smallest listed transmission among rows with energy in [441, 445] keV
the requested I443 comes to 35.32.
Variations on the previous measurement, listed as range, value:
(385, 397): 40.79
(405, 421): 55.57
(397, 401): 43.58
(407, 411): 55.86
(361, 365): 51.06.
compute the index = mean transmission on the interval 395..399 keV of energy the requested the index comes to 42.2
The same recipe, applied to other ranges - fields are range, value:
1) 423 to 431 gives 53.7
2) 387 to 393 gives 43.3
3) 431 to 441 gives 43.4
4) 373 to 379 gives 51.2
